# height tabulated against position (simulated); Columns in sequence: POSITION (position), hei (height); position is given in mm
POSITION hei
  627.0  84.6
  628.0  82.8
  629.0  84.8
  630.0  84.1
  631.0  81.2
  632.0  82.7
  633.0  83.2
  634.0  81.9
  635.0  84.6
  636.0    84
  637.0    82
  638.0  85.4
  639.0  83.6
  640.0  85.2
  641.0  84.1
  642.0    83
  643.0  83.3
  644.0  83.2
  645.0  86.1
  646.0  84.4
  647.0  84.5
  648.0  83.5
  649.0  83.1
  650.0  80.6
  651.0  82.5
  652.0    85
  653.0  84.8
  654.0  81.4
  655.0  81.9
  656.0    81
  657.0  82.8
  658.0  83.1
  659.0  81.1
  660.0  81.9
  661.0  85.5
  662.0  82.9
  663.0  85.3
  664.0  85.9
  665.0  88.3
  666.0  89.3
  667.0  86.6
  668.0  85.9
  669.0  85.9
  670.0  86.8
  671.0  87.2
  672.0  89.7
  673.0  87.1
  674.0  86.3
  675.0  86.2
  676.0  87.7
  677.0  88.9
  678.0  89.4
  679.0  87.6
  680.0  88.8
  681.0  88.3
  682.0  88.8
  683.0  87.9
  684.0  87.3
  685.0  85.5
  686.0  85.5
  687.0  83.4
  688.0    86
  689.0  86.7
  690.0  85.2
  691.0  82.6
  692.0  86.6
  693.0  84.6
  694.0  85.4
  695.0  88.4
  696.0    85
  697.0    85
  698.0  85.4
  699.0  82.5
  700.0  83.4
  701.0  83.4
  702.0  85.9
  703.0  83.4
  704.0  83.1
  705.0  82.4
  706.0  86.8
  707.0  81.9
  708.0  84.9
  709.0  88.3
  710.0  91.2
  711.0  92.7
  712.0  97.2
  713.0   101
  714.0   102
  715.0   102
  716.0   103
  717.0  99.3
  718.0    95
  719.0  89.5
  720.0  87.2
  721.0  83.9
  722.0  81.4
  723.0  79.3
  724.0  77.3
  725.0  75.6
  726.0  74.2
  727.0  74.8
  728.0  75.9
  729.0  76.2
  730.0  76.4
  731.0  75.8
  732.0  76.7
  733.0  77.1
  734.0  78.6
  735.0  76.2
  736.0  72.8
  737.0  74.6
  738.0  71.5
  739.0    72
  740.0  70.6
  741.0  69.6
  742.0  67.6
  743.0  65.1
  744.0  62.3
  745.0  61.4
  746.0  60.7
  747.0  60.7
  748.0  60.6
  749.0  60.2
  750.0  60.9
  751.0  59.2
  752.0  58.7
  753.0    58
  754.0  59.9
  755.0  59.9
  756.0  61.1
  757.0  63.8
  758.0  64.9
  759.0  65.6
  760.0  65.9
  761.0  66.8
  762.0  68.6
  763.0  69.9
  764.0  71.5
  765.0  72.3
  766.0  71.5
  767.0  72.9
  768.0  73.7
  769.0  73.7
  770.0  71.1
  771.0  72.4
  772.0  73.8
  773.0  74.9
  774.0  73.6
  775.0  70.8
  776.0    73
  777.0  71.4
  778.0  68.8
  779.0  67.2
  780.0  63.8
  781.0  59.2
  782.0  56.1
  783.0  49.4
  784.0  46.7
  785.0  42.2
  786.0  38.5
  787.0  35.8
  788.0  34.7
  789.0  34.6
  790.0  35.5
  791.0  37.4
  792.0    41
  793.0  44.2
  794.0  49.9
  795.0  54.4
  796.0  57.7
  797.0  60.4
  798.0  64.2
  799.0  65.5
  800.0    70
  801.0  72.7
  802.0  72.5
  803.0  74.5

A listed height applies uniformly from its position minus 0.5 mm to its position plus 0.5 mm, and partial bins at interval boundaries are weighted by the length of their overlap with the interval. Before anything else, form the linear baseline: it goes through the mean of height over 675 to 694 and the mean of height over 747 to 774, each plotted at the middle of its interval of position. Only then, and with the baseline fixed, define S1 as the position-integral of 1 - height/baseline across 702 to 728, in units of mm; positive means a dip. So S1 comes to -3.0 mm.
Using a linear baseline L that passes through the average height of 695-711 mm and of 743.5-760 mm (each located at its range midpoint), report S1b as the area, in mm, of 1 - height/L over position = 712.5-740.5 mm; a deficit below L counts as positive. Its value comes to -3.1 mm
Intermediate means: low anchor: 85.2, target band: 82.1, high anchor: 61.3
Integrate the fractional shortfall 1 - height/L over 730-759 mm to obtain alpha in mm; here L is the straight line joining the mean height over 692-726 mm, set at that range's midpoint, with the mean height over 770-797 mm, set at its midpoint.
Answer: 2.3 mm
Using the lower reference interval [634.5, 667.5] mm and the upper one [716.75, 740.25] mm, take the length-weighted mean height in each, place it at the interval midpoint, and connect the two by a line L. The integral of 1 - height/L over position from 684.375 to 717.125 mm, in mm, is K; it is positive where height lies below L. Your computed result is -3.1 mm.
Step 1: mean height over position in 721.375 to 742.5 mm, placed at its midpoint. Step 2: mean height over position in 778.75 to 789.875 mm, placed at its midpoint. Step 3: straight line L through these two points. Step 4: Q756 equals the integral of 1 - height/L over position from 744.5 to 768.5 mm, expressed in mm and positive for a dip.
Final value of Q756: -1.2 mm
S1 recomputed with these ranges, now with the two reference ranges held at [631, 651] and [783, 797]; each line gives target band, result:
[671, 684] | -2.5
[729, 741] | -3.4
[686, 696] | -2.2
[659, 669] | -1.1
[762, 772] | -4.5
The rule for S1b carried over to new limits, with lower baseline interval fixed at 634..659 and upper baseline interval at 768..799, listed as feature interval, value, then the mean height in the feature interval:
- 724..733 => -1.1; 75.9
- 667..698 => -4.1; 86.6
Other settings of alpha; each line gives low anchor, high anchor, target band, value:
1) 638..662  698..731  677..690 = -0.4 mm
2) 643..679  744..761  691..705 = -1.7 mm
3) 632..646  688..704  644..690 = -0.6 mm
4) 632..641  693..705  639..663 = 0.2 mm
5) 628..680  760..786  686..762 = -3.8 mm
